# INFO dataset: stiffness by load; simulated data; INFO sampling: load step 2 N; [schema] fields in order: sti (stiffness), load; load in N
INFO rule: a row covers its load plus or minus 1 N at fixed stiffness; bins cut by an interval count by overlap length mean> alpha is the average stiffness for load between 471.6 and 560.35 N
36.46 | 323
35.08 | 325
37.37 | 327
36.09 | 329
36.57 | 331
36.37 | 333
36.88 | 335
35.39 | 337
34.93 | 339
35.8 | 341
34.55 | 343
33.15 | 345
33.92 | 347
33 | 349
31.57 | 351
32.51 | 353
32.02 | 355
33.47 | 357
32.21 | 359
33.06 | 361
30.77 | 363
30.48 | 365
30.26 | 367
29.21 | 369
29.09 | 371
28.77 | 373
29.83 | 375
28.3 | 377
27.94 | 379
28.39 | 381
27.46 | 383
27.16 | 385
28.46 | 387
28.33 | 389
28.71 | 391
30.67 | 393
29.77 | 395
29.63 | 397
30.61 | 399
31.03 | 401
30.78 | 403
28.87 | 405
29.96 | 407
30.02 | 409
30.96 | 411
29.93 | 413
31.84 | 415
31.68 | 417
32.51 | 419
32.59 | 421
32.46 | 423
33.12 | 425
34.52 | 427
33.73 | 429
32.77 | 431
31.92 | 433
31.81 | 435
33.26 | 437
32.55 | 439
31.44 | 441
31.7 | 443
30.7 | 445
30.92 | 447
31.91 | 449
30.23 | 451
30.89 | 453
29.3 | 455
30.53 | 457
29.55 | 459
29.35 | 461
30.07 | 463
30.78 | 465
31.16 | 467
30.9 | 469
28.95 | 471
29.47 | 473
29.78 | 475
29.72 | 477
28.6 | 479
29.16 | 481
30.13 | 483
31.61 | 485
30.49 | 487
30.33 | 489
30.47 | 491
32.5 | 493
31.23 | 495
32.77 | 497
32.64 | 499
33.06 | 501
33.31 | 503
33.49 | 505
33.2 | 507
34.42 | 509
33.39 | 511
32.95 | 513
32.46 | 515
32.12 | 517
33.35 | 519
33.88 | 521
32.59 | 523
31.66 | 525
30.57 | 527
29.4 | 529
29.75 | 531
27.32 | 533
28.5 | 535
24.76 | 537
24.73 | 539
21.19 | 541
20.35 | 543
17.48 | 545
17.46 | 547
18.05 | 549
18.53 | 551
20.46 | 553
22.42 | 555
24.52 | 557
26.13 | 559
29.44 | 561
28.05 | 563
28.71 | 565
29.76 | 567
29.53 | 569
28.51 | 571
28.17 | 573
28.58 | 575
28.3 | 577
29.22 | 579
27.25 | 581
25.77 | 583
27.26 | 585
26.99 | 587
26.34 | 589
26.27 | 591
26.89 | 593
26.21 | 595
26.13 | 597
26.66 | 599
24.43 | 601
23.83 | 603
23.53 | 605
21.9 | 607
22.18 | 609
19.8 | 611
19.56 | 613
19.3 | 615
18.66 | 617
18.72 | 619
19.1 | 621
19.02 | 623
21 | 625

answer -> 28.6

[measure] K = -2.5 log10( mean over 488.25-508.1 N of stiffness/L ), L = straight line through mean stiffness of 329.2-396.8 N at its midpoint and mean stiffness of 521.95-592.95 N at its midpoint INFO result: -0.165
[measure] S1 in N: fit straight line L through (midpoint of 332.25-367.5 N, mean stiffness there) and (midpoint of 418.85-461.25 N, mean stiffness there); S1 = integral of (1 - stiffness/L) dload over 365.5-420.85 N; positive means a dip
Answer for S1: 4.9 N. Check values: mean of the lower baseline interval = 33.4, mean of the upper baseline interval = 31.7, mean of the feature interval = 29.7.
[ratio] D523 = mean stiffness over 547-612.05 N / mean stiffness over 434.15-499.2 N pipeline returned 0.8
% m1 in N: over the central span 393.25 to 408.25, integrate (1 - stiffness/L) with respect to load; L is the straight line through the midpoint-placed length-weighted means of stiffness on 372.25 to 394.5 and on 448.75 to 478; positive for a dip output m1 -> -0.6 N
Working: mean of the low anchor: 28.6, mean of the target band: 30.1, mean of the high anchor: 30.1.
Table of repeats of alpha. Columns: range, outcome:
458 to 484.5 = 29.9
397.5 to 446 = 31.7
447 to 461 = 30.4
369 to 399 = 28.8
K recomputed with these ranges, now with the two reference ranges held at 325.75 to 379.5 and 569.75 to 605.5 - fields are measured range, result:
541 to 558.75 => 0.34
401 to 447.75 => -0.03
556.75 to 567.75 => -0.02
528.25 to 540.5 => 0.04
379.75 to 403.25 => 0.09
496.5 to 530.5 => -0.14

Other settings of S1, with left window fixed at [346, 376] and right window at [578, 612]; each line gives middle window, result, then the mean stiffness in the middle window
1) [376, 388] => 1.11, 28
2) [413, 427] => -1.18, 32.3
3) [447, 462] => -0.70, 30.3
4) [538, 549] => 2.73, 20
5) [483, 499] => -1.91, 31.3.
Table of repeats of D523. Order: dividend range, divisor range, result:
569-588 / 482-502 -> 0.88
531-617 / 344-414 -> 0.82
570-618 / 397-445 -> 0.79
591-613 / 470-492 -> 0.80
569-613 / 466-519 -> 0.82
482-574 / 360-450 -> 0.93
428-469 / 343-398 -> 1.03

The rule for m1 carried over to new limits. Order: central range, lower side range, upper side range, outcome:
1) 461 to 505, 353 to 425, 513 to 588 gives -3.93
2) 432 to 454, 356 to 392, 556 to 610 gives -2.28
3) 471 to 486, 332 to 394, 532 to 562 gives -2.17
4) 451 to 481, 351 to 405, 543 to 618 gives -2.48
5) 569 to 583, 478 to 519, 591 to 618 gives -1.50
